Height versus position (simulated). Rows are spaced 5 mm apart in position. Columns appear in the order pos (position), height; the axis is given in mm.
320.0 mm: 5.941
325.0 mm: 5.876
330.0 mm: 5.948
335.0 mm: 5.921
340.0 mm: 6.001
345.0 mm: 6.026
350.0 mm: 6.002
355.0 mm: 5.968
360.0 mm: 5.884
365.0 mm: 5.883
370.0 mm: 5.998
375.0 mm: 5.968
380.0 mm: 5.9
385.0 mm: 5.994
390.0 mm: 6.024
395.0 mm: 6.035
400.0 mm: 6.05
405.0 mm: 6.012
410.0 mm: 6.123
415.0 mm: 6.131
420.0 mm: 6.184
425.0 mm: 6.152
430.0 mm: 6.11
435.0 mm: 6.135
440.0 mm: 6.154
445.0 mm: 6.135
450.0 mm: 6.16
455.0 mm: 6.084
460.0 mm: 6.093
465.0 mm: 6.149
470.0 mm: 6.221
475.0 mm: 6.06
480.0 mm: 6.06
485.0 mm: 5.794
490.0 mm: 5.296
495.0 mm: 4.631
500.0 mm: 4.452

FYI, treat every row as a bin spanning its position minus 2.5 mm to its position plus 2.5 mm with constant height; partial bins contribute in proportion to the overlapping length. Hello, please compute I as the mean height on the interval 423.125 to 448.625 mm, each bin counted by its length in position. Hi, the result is 6.14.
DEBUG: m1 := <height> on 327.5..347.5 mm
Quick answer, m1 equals 5.97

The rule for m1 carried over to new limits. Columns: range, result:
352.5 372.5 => 5.93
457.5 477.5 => 6.13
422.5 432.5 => 6.13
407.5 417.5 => 6.13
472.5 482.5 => 6.06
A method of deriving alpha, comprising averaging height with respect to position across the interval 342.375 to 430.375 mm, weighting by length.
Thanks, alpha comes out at 6.02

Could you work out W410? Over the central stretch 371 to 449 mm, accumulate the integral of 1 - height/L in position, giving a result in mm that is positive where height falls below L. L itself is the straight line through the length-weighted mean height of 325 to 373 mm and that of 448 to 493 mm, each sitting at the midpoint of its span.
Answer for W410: -1.4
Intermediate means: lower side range 5.95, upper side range 5.97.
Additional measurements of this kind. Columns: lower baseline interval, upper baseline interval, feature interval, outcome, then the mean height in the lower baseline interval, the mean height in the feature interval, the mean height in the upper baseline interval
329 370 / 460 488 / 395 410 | -0.1 mm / 5.96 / 6.05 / 6.05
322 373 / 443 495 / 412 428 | -0.6 mm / 5.95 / 6.15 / 5.94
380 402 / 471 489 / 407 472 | -1.8 mm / 6.01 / 6.14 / 5.94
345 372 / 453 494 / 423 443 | -0.7 mm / 5.95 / 6.14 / 5.92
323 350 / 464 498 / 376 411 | -0.9 mm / 5.96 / 6.01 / 5.71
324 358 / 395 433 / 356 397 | 0.5 mm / 5.97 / 5.96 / 6.1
